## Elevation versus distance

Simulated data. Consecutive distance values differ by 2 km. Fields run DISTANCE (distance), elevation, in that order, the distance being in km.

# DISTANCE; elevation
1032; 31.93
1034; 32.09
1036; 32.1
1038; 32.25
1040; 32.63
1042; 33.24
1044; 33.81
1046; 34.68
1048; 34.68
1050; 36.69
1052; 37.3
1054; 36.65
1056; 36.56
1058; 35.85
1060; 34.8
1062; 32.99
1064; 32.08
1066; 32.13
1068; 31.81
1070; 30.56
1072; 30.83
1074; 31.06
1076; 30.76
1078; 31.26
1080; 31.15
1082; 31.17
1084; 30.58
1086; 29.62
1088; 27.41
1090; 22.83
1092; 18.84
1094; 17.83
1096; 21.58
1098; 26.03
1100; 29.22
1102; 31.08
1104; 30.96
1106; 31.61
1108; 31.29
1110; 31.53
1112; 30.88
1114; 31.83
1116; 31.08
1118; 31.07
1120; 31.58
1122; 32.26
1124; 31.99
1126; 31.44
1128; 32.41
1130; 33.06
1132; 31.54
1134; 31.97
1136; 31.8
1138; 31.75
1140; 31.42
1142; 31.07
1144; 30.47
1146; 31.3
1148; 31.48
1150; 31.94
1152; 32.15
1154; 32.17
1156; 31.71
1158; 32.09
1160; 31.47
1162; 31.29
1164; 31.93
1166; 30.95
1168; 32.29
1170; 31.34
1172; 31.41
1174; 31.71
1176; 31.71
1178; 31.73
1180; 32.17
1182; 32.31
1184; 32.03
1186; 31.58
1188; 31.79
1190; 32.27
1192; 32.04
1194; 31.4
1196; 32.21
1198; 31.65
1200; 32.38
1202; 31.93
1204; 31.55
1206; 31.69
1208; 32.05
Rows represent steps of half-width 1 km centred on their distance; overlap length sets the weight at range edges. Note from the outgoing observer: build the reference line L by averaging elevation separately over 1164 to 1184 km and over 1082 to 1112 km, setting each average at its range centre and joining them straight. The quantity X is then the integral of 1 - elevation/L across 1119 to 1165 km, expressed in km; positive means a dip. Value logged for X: -2.8 km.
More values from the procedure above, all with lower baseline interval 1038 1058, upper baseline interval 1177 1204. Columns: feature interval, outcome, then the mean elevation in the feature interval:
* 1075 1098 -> 5.11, 26.6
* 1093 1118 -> 3.65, 28.8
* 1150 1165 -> 0.38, 31.8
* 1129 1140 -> 0.39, 32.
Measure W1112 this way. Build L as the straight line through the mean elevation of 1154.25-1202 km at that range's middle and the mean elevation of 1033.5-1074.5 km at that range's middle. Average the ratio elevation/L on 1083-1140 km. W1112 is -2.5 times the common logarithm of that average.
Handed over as 0.11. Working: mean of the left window 33.6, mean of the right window 31.8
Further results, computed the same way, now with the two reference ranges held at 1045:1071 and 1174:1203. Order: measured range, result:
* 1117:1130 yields 0.04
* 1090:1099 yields 0.50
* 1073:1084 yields 0.10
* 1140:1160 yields 0.04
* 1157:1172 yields 0.03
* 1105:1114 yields 0.07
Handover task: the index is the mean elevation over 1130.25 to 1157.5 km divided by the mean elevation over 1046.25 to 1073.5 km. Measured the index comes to 0.9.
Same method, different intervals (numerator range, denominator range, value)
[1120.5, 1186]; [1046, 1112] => 1.04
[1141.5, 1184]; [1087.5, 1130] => 1.10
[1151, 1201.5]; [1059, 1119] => 1.08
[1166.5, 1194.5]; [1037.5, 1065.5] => 0.92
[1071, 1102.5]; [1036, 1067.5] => 0.80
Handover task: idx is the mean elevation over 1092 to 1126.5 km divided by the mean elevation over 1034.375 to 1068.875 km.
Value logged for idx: 0.86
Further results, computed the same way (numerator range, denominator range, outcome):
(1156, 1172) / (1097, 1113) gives 1.04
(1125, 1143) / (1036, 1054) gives 0.93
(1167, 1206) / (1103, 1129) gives 1.01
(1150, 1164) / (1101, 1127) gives 1.01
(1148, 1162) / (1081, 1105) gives 1.20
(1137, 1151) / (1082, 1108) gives 1.17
